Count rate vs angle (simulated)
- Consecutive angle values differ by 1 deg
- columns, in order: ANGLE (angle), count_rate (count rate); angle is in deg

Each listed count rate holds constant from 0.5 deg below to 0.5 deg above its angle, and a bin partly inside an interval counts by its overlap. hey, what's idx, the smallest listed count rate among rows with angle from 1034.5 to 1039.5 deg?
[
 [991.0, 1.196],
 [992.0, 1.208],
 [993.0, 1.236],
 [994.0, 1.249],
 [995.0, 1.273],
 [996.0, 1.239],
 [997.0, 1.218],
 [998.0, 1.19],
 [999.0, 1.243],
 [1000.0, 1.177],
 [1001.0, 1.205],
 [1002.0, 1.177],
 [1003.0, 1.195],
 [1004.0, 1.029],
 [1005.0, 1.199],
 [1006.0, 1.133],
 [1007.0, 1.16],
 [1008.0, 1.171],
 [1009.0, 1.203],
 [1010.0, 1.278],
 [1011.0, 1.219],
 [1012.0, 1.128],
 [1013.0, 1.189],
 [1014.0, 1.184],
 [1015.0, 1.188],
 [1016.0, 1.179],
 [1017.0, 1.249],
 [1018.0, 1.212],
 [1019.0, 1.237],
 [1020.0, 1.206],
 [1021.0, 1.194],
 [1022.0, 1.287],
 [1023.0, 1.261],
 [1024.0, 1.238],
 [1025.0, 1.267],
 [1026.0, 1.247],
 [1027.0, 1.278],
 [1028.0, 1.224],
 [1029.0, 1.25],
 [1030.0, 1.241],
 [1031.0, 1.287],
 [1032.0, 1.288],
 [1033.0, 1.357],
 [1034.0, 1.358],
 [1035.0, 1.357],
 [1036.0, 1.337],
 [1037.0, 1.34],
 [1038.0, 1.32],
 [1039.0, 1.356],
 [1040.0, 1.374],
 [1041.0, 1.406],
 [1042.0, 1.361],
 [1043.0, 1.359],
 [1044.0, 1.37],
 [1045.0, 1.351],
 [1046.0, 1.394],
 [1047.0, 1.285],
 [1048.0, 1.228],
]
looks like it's 1.32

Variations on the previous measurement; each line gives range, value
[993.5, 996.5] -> 1.239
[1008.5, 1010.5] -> 1.203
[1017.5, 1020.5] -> 1.206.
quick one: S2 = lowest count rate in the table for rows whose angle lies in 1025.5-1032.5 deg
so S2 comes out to 1.224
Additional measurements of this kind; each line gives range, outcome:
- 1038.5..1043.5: 1.356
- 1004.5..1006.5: 1.133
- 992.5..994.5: 1.236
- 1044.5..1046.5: 1.351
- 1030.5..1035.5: 1.287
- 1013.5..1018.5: 1.179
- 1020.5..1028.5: 1.194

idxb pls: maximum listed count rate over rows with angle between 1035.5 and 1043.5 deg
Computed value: 1.406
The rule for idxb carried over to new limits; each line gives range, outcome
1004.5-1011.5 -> 1.278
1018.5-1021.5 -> 1.237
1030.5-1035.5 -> 1.358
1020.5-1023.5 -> 1.287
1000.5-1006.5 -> 1.205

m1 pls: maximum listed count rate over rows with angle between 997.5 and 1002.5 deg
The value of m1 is 1.243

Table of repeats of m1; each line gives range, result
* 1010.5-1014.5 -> 1.219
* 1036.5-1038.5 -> 1.34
